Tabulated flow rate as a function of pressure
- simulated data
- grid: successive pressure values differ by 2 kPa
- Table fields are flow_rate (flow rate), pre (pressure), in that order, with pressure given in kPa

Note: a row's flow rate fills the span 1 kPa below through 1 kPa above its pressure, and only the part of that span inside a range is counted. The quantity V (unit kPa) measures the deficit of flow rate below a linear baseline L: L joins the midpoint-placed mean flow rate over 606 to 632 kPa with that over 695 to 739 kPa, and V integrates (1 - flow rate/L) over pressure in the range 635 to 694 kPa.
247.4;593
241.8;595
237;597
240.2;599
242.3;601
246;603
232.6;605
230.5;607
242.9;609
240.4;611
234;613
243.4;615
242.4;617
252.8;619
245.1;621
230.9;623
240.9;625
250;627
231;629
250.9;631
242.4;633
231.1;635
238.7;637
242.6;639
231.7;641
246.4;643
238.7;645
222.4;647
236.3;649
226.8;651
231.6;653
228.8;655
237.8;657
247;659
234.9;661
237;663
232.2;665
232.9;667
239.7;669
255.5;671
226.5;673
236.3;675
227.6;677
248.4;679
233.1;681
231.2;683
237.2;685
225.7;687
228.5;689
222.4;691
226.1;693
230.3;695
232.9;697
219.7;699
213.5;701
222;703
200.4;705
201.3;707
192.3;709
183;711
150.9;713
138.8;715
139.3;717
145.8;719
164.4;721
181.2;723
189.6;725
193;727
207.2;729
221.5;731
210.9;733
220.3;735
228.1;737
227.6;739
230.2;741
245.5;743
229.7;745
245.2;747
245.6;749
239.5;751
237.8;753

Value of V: -4.1 kPa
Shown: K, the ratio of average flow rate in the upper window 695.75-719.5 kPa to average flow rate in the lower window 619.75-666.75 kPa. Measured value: 0.79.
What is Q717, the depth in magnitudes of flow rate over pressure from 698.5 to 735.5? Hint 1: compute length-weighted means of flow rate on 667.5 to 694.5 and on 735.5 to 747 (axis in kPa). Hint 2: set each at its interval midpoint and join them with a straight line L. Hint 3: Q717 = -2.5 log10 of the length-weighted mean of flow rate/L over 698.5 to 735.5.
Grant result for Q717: 0.23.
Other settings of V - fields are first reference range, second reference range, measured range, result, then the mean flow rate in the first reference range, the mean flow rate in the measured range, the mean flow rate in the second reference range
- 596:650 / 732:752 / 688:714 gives 2.8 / 239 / 209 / 232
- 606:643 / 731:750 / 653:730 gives 7.1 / 240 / 213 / 231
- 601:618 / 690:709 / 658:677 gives -1.0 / 239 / 237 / 217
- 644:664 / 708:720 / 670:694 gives -4.2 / 234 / 233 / 158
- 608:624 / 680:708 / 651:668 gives -0.3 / 241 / 235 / 223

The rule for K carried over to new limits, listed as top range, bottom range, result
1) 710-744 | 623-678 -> 0.81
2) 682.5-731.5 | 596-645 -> 0.83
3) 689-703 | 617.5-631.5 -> 0.92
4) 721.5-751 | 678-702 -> 0.96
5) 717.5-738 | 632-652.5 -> 0.83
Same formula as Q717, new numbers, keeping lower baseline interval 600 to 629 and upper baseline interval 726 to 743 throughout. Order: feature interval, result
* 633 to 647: -0.01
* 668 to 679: -0.04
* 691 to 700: 0.00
